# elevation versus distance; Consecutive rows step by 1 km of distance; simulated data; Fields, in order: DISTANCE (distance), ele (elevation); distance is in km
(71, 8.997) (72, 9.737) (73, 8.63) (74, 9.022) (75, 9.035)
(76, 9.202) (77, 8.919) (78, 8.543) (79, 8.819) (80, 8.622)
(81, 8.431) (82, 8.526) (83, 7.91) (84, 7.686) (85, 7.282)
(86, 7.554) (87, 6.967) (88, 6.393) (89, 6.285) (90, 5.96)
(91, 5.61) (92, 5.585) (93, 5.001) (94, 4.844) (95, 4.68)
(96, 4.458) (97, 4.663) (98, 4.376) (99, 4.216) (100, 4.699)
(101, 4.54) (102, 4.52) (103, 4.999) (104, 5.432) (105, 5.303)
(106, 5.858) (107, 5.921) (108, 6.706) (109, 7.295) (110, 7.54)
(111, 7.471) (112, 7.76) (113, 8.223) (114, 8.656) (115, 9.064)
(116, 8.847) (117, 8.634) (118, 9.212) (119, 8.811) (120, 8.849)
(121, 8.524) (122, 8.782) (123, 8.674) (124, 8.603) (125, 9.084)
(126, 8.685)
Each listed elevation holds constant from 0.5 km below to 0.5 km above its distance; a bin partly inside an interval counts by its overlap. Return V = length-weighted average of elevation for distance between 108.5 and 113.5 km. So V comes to 7.66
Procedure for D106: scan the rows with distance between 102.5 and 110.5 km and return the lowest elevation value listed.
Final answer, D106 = 4.999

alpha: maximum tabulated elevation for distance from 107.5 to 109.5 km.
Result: 7.295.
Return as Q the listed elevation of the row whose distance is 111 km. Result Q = 7.471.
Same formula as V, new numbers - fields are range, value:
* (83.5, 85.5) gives 7.48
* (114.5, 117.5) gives 8.85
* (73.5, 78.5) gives 8.94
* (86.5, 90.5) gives 6.4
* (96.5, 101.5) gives 4.5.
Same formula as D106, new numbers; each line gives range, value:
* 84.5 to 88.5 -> 6.393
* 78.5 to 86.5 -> 7.282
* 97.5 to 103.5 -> 4.216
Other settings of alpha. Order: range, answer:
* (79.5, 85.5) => 8.622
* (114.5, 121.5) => 9.212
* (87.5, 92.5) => 6.393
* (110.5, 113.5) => 8.223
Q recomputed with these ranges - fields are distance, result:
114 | 8.656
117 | 8.634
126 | 8.685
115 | 9.064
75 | 9.035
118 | 9.212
